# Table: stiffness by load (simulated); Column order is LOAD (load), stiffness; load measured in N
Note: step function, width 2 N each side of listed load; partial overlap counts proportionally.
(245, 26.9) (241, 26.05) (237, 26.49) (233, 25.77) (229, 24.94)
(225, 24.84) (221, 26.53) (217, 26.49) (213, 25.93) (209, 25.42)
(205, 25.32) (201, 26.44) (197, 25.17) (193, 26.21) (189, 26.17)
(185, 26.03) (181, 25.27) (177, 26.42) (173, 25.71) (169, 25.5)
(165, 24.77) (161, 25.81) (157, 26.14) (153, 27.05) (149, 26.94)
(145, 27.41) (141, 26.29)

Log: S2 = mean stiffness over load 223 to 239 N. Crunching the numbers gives 25.5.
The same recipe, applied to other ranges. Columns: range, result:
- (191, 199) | 25.7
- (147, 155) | 27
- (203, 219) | 25.8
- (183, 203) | 26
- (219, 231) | 25.4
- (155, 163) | 26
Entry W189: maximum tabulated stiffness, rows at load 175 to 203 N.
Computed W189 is 26.44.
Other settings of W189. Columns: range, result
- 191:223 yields 26.53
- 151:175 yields 27.05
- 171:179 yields 26.42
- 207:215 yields 25.93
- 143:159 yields 27.41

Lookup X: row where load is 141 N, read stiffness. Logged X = 26.29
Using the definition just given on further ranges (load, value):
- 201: 26.44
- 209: 25.42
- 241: 26.05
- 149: 26.94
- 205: 25.32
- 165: 24.77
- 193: 26.21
